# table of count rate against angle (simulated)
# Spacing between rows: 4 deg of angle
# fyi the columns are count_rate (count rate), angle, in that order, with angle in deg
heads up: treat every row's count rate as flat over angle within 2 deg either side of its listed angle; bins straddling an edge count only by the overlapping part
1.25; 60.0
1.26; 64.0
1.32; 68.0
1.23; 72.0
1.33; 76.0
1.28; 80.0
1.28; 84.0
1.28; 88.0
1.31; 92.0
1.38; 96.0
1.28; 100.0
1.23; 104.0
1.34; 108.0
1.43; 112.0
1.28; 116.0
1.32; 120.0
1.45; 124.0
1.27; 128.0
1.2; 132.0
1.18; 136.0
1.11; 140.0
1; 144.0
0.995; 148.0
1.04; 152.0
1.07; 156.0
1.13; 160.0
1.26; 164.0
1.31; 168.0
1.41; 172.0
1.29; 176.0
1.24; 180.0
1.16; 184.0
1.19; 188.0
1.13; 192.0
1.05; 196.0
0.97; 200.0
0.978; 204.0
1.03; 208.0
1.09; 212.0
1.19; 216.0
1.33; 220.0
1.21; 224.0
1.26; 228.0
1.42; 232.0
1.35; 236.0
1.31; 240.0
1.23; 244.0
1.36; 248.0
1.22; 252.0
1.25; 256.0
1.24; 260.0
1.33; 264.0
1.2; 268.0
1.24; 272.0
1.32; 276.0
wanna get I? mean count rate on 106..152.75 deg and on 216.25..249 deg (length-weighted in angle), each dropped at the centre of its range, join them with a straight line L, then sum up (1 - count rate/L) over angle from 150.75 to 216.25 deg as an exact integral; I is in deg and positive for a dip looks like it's 5.9 deg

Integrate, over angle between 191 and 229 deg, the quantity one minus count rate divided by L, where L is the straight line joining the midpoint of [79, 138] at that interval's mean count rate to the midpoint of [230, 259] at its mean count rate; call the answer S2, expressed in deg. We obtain 5.3 deg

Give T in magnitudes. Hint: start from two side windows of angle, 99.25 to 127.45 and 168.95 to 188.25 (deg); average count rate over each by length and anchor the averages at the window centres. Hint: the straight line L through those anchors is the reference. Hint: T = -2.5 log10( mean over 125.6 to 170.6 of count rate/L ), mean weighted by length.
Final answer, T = 0.13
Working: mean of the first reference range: 1.33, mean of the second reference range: 1.27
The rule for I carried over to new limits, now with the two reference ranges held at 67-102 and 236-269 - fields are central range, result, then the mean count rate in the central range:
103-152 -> 2.5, 1.23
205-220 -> 1.8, 1.13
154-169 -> 1.2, 1.18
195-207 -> 2.7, 0.998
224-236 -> -0.4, 1.32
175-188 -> 0.7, 1.22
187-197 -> 1.2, 1.12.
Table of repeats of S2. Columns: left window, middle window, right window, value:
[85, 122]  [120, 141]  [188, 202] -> -0.2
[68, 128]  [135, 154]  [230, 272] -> 3.6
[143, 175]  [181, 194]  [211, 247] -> 0.4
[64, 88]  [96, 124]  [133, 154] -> -3.6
